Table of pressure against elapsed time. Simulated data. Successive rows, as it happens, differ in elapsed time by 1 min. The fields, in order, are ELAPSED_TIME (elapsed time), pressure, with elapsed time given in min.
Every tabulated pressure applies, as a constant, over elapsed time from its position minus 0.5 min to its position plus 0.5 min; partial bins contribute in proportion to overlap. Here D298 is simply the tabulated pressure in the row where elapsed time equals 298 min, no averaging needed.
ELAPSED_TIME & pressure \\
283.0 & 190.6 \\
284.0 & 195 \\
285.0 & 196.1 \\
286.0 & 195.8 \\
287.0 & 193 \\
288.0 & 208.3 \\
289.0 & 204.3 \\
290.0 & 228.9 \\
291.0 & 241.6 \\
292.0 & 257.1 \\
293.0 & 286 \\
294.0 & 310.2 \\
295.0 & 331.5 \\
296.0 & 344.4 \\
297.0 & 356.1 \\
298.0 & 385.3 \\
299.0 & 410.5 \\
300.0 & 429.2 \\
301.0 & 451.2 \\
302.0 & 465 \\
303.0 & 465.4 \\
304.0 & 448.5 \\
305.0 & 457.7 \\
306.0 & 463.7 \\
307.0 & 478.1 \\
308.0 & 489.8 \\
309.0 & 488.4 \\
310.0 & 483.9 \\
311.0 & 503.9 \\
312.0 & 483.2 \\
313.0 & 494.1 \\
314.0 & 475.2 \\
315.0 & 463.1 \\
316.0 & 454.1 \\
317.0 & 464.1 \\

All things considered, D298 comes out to 385.3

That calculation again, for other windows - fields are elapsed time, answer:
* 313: 494.1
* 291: 241.6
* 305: 457.7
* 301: 451.2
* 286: 195.8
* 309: 488.4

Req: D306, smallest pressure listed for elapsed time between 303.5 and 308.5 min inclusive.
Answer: 448.5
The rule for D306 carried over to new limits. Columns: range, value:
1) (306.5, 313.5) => 478.1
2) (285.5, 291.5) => 193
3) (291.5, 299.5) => 257.1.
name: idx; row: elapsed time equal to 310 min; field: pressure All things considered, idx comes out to 483.9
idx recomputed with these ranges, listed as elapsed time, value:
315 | 463.1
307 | 478.1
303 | 465.4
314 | 475.2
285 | 196.1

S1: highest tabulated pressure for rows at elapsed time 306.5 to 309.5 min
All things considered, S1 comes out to 489.8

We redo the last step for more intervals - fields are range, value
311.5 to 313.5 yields 494.1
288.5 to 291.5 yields 241.6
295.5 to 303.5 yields 465.4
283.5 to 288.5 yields 208.3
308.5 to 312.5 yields 503.9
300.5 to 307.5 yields 478.1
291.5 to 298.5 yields 385.3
